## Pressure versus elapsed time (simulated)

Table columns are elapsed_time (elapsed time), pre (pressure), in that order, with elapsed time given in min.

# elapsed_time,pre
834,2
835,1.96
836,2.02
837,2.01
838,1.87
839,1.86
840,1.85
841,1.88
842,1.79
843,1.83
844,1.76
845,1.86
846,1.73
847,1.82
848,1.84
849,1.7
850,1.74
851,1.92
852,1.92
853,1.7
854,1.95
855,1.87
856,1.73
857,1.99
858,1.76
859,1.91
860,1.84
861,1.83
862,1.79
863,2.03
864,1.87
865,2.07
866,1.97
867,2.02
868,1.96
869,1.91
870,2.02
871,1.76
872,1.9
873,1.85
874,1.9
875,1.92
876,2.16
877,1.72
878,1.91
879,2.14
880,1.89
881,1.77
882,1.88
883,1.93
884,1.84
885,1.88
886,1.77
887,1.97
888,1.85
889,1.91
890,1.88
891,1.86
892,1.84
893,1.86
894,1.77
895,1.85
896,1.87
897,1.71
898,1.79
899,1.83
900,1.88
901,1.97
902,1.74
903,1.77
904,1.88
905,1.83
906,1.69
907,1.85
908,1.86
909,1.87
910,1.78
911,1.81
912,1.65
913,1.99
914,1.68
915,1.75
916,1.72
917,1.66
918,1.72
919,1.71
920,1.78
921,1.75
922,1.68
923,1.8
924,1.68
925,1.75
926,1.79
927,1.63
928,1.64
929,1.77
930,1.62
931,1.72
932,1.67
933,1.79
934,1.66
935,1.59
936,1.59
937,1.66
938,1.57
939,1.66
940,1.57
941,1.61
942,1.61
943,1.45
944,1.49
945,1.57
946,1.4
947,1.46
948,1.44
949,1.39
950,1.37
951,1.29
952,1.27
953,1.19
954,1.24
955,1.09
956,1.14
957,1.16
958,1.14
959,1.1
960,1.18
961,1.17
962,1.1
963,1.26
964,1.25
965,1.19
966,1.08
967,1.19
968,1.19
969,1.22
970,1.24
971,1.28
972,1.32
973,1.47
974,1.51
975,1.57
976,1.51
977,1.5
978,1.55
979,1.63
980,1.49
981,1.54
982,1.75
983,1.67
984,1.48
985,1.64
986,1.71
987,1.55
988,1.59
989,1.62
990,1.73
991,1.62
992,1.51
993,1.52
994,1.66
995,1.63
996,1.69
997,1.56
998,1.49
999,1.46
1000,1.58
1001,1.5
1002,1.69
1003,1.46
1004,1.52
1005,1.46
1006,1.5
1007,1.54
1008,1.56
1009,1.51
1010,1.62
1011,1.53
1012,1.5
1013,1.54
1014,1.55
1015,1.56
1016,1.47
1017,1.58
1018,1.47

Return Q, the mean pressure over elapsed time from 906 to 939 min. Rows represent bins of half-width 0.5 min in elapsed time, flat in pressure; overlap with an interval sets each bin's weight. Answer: 1.72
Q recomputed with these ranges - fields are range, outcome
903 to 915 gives 1.8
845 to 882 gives 1.88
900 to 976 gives 1.53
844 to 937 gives 1.82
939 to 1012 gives 1.44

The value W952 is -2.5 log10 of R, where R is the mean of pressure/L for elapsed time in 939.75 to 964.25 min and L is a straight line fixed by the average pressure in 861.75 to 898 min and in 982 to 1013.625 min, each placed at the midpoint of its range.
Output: 0.28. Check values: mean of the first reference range 1.89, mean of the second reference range 1.57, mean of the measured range 1.32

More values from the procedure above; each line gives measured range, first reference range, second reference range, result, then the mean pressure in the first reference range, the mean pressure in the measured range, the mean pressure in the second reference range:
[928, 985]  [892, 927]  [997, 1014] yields 0.166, 1.78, 1.43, 1.53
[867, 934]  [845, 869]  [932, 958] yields -0.099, 1.87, 1.82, 1.45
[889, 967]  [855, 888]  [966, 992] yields 0.065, 1.9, 1.6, 1.49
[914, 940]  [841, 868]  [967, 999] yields -0.014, 1.86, 1.69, 1.52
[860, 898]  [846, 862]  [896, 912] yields -0.041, 1.83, 1.89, 1.81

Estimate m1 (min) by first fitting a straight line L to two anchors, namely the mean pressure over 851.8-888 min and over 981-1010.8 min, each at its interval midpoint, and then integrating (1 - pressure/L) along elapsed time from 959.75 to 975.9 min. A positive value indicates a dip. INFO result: 3.7 min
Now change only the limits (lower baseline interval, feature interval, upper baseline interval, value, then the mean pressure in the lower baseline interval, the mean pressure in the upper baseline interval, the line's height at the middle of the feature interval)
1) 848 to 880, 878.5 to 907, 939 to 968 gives -2.47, 1.89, 1.3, 1.7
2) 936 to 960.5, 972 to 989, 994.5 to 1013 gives -1.04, 1.38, 1.54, 1.48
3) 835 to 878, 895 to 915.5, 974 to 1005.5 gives -0.50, 1.88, 1.58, 1.77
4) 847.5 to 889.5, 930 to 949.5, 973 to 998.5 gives 1.49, 1.89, 1.59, 1.7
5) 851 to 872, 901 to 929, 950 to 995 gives -1.85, 1.9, 1.39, 1.65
